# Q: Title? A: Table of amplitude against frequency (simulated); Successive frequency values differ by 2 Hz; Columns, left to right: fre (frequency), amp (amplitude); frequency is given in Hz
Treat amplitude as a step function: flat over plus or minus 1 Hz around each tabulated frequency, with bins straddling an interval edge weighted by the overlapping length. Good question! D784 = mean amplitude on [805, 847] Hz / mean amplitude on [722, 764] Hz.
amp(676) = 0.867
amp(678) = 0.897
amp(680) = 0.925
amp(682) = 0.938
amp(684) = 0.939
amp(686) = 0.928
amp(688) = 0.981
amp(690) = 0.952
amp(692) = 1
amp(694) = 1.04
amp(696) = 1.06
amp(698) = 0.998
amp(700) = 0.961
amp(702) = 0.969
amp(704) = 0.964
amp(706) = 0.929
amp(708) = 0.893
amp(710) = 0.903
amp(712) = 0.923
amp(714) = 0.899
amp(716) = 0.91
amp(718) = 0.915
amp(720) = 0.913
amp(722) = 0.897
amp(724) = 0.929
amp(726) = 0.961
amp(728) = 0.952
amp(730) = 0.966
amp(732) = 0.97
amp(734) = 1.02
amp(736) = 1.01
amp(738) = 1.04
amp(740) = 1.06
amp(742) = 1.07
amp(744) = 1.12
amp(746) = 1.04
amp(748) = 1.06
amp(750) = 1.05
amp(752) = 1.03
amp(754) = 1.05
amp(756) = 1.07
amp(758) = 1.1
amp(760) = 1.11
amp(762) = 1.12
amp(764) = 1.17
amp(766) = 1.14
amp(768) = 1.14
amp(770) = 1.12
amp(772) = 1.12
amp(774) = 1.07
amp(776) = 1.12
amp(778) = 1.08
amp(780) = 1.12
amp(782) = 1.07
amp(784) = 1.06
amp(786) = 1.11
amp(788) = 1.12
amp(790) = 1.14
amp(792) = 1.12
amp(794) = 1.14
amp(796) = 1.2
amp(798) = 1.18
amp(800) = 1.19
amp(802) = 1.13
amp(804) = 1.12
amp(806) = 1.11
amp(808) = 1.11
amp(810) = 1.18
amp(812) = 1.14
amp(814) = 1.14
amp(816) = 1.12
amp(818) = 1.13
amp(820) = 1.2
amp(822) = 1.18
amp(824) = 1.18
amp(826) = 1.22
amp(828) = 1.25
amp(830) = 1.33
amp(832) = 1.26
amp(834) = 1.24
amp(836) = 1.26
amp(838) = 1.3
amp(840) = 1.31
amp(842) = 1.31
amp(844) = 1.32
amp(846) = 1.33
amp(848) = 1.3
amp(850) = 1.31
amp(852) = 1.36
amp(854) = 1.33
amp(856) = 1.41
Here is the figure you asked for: 1.2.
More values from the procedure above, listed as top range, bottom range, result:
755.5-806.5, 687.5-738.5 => 1.17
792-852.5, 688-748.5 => 1.24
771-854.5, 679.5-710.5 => 1.24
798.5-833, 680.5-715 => 1.23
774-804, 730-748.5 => 1.08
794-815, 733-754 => 1.09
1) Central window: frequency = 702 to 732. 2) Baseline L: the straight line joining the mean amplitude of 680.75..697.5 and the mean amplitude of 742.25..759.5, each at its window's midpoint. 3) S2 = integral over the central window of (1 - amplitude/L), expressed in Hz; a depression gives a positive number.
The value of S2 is 2.7 Hz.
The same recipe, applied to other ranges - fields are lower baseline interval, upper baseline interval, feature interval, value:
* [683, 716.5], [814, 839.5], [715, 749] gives 1.14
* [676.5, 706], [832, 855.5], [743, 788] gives 1.44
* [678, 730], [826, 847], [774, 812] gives 1.58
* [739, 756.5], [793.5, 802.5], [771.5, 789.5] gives 0.57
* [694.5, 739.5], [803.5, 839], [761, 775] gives -0.70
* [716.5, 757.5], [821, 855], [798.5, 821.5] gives 1.16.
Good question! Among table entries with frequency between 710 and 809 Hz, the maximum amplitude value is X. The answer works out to 1.2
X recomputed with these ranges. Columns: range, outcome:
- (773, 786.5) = 1.12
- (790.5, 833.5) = 1.33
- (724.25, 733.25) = 0.97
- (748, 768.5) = 1.17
